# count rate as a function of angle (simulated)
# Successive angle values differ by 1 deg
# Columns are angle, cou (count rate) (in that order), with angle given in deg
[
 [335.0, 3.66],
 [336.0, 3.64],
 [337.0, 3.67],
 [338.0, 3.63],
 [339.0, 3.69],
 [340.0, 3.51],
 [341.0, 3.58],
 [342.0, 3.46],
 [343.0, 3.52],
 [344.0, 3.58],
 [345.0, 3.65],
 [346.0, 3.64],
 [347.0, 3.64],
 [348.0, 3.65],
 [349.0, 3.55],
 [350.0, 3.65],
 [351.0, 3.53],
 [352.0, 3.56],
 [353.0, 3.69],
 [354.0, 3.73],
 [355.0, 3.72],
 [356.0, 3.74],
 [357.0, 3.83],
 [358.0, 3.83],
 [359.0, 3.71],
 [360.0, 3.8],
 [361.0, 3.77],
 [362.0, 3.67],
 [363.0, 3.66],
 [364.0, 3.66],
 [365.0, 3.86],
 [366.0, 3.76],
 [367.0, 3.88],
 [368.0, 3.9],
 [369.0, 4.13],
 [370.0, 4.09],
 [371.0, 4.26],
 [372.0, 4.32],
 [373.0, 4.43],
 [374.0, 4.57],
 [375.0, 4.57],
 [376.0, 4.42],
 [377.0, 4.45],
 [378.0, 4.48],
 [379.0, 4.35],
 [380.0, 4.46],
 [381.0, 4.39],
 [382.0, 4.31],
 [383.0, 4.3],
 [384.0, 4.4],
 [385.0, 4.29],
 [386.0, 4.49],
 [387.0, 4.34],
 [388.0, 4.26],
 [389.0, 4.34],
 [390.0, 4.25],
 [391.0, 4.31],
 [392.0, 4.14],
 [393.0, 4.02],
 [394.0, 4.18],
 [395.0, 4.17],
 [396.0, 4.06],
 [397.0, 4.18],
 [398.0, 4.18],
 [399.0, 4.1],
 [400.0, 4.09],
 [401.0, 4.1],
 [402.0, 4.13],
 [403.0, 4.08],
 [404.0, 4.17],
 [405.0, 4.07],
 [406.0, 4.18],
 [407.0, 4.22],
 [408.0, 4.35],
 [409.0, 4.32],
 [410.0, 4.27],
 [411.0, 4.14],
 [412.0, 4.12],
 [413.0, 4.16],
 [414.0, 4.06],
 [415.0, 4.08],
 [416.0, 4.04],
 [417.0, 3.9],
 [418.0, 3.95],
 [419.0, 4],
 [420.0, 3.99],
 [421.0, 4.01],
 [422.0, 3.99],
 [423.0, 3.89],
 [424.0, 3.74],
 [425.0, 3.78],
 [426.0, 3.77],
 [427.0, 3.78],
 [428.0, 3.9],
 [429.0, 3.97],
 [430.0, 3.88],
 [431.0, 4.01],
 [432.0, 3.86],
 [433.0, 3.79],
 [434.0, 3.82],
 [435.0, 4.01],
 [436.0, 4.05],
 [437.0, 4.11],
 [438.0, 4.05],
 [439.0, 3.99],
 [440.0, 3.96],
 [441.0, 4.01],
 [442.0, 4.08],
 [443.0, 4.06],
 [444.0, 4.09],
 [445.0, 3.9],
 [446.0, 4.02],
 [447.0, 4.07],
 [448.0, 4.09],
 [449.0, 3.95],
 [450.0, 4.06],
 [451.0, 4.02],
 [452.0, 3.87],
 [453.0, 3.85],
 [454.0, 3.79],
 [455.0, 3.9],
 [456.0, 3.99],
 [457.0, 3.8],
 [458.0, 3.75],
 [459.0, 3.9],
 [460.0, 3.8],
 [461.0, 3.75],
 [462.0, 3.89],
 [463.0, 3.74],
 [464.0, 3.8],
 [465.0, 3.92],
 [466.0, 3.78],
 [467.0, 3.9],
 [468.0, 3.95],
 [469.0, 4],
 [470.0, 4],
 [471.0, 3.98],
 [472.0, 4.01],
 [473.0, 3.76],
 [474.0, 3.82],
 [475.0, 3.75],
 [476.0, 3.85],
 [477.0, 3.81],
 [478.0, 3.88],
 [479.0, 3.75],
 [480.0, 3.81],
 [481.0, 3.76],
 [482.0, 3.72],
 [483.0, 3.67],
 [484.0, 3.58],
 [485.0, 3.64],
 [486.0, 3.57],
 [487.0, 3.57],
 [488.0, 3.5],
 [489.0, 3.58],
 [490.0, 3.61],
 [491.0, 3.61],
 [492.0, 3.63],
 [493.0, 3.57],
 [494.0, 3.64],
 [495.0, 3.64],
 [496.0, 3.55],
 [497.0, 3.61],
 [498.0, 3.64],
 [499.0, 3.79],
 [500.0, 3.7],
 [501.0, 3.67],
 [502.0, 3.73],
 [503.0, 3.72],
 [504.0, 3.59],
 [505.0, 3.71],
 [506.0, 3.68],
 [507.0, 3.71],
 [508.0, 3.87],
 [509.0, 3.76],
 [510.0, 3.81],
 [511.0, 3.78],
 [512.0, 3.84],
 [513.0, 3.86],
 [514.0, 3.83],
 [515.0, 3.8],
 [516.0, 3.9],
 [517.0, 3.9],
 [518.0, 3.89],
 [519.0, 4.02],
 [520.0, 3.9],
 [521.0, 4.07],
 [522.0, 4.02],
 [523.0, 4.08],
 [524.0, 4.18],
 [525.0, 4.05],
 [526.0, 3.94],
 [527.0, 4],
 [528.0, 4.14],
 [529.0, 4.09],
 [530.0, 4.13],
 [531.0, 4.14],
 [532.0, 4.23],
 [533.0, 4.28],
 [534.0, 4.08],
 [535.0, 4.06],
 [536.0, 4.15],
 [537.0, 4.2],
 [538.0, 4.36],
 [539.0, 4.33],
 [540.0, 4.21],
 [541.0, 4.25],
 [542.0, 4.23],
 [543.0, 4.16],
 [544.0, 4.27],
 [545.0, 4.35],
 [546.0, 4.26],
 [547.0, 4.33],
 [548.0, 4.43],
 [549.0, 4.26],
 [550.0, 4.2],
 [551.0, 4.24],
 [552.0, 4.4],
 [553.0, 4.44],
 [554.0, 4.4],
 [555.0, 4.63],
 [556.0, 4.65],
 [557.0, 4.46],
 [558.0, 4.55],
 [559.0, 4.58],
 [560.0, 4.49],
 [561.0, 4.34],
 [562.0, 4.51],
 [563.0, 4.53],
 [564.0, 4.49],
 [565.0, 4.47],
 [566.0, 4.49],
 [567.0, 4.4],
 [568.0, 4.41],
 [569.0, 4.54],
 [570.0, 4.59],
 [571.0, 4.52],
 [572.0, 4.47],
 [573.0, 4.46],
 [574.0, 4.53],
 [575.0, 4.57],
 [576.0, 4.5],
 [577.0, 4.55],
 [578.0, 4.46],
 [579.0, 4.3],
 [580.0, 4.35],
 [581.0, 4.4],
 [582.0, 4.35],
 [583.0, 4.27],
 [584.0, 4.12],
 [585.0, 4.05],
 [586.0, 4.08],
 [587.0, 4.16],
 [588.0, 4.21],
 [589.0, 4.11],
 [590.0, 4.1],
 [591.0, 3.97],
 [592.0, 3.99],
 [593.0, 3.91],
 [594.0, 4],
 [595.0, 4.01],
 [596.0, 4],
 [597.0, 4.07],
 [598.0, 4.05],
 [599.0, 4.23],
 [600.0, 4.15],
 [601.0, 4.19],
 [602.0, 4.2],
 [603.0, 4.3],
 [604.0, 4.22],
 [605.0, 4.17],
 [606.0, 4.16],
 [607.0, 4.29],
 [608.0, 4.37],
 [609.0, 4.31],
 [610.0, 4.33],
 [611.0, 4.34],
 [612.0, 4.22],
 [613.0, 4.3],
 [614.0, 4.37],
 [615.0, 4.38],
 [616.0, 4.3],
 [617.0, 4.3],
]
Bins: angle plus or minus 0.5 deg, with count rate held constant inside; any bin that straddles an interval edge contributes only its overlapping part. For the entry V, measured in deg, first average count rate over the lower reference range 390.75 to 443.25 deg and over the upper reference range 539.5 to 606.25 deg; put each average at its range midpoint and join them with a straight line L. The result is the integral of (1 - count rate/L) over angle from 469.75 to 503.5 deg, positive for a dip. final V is 3.7 deg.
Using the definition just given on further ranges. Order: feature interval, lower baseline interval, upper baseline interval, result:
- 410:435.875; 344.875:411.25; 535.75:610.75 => 1.07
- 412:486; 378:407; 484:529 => 1.91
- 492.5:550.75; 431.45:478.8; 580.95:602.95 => 0.57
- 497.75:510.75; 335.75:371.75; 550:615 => 1.23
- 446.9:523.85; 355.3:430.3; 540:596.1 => 7.69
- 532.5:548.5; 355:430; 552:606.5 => 0.10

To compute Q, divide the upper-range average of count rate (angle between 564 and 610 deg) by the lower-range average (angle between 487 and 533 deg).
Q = 1.1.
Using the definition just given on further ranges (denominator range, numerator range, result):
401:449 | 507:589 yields 1.05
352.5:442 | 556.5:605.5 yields 1.06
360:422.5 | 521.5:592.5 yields 1.04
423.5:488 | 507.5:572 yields 1.09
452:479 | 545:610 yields 1.12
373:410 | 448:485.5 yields 0.90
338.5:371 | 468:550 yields 1.05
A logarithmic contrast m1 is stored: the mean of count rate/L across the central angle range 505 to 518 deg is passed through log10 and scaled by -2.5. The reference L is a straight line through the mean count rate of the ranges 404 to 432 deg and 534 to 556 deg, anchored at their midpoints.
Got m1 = 0.11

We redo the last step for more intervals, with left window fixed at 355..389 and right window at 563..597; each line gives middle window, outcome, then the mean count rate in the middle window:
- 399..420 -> 0.01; 4.12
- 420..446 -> 0.06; 3.94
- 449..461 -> 0.08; 3.88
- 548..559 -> -0.04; 4.43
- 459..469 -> 0.10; 3.85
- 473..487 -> 0.13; 3.73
